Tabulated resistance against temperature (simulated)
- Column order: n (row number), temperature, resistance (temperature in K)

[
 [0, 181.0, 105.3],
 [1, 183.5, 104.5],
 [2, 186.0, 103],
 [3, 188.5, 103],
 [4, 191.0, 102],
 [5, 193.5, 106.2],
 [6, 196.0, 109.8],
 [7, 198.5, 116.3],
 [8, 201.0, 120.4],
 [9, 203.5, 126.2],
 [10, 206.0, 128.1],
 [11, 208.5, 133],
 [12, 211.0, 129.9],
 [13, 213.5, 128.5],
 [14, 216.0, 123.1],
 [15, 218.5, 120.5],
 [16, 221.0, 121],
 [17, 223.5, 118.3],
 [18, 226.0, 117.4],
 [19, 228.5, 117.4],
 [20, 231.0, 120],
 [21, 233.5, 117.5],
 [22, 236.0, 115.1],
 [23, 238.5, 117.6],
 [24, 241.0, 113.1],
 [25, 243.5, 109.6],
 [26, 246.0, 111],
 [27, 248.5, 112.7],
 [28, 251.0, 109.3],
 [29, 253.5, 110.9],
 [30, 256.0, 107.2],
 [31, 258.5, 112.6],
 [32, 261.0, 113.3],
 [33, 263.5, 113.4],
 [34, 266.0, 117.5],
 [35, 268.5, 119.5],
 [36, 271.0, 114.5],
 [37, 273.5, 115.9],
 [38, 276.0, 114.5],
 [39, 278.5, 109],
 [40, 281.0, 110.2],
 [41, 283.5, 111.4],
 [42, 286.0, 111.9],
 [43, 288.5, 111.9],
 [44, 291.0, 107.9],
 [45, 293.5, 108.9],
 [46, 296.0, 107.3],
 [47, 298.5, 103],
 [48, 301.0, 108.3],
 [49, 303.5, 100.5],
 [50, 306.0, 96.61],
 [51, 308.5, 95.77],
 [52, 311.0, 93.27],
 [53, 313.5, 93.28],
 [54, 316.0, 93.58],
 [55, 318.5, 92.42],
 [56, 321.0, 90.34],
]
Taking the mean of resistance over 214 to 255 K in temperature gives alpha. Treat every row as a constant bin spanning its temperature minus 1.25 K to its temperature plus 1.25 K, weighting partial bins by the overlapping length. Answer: 116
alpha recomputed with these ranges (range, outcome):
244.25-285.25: 113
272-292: 112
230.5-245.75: 115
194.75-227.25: 122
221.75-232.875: 118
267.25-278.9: 115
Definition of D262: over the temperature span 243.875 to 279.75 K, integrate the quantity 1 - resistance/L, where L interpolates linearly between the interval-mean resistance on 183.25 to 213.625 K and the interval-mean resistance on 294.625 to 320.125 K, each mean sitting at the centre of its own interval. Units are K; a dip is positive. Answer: -2.4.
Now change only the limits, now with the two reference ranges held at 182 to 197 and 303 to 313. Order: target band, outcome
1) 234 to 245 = -1.42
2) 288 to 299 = -1.22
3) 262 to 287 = -3.89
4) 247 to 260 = -1.38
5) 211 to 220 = -1.93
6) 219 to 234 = -2.47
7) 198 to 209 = -2.25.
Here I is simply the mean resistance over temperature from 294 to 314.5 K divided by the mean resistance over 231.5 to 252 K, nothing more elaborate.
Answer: 0.88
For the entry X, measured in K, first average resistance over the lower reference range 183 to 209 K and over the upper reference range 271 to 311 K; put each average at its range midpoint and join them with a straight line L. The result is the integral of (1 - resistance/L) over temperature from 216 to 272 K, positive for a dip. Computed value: -2.4 K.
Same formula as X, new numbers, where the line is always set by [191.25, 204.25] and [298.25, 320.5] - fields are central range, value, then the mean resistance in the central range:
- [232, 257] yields -1.3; 113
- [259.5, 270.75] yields -1.3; 116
